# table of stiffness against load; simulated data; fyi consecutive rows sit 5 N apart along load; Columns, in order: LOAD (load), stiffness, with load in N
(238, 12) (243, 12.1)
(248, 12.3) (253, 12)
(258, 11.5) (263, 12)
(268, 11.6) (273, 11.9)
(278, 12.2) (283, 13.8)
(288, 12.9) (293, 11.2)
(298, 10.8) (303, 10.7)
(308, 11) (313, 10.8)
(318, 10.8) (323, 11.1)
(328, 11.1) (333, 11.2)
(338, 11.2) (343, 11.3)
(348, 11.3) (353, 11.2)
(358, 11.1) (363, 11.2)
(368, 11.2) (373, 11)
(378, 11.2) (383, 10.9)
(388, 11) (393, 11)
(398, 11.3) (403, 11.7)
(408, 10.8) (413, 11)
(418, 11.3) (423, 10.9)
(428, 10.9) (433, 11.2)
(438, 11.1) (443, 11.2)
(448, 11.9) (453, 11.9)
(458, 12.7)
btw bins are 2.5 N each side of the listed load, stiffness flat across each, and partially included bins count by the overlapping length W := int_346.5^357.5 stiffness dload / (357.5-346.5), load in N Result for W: 11.2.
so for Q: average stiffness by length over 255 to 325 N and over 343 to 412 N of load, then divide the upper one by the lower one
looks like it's 1.0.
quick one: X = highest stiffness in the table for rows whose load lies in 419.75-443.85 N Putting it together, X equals 11.2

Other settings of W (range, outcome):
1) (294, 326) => 10.9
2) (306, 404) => 11.1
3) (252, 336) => 11.6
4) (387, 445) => 11.1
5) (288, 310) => 11.1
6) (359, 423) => 11.1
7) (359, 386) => 11.1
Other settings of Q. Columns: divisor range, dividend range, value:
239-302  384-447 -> 0.93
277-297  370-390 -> 0.89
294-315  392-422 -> 1.03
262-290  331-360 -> 0.90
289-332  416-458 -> 1.03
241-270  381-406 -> 0.94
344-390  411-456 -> 1.01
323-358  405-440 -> 0.99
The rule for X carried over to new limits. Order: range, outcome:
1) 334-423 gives 11.7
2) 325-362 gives 11.3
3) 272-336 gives 13.8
